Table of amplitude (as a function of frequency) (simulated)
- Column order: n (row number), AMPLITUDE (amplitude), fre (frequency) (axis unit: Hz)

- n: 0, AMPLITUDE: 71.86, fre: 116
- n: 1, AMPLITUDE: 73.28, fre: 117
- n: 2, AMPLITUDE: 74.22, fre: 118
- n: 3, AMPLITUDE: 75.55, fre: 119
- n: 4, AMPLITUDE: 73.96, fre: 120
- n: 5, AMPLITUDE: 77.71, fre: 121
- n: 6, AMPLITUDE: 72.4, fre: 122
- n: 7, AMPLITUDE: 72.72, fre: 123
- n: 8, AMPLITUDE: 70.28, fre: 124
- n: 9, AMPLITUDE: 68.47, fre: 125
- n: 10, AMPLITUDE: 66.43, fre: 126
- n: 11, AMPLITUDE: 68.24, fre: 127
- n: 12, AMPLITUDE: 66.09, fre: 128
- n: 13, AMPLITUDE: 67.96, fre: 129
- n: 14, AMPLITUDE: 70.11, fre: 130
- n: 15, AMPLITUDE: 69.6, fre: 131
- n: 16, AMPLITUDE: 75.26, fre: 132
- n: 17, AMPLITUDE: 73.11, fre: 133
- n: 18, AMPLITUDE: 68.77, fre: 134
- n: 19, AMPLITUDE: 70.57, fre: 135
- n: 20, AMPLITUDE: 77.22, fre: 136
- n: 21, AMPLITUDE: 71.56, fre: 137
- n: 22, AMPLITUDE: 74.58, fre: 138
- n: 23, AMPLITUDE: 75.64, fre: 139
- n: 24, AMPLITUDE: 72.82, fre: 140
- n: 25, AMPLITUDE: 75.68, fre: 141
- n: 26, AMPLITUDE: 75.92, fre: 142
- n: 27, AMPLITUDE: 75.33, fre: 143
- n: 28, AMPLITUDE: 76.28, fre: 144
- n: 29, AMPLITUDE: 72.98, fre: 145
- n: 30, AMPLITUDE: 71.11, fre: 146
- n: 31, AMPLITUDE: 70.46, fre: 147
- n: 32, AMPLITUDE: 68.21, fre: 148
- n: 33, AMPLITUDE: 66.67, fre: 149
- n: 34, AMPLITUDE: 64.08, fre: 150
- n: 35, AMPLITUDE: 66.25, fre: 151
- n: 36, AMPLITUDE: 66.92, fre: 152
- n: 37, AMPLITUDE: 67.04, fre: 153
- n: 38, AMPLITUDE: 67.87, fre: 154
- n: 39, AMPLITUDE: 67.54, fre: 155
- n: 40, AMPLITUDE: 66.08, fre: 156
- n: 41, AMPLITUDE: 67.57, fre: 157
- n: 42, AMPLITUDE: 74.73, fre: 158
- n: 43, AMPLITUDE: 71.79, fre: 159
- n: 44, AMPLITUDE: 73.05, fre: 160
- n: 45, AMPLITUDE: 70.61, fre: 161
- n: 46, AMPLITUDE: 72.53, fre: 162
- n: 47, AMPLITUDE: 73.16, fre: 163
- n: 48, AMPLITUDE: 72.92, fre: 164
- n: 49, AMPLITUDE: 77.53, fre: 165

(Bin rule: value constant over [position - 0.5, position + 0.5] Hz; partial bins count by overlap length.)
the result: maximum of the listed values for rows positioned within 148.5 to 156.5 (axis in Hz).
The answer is 67.87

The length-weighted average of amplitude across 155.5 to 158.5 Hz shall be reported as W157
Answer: 69.5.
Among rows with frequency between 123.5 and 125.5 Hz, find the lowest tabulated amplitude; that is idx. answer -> 68.47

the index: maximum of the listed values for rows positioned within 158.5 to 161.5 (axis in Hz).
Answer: 73.05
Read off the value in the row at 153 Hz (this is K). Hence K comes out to 67.04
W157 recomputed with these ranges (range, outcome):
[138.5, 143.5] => 75.1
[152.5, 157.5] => 67.2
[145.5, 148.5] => 69.9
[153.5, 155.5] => 67.7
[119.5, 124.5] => 73.4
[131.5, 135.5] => 71.9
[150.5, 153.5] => 66.7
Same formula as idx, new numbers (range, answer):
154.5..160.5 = 66.08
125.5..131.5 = 66.09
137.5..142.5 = 72.82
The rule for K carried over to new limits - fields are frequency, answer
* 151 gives 66.25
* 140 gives 72.82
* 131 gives 69.6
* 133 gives 73.11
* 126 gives 66.43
